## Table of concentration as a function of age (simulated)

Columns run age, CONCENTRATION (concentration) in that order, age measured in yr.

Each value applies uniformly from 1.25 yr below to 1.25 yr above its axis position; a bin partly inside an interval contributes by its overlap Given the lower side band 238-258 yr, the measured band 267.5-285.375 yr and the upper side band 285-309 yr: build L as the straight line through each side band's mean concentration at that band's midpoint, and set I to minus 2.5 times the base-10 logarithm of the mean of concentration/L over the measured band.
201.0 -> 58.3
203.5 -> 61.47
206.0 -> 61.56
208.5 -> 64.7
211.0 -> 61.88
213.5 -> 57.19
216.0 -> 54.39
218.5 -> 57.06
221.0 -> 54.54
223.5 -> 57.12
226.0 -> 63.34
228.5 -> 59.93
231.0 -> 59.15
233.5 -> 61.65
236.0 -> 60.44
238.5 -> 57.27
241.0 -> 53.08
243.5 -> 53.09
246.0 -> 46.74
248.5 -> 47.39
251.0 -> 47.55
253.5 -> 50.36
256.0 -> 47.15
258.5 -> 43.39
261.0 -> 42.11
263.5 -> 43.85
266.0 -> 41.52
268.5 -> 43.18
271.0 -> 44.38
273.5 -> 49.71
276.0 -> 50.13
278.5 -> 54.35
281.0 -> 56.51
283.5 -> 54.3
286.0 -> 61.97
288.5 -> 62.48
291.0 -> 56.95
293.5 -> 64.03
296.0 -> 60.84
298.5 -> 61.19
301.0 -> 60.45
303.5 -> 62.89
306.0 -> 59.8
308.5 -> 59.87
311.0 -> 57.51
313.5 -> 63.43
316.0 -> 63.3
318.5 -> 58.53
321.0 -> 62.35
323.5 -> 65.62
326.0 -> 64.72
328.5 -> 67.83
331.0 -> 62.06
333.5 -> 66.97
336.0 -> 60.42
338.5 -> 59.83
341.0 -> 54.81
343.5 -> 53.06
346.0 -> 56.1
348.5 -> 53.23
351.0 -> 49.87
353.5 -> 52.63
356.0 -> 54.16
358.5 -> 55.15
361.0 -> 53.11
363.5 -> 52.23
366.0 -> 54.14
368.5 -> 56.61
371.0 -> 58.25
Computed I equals 0.113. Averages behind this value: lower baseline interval 49.8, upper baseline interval 61.1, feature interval 50.9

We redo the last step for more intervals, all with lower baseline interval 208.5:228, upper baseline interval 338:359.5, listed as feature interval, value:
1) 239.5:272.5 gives 0.224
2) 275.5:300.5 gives -0.047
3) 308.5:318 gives -0.106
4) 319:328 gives -0.167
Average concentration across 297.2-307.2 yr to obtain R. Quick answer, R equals 61.1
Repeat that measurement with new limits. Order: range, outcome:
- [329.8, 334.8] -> 64.5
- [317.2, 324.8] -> 62.2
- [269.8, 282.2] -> 51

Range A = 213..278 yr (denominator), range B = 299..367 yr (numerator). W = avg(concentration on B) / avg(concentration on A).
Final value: 1.14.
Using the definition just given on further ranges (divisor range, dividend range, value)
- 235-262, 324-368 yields 1.15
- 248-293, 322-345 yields 1.23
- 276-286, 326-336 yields 1.17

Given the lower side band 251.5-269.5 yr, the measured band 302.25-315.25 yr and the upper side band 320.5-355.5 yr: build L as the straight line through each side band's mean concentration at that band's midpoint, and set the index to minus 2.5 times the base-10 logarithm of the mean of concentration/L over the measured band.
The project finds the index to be -0.14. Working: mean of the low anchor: 44.7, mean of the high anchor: 59.1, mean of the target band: 60.8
